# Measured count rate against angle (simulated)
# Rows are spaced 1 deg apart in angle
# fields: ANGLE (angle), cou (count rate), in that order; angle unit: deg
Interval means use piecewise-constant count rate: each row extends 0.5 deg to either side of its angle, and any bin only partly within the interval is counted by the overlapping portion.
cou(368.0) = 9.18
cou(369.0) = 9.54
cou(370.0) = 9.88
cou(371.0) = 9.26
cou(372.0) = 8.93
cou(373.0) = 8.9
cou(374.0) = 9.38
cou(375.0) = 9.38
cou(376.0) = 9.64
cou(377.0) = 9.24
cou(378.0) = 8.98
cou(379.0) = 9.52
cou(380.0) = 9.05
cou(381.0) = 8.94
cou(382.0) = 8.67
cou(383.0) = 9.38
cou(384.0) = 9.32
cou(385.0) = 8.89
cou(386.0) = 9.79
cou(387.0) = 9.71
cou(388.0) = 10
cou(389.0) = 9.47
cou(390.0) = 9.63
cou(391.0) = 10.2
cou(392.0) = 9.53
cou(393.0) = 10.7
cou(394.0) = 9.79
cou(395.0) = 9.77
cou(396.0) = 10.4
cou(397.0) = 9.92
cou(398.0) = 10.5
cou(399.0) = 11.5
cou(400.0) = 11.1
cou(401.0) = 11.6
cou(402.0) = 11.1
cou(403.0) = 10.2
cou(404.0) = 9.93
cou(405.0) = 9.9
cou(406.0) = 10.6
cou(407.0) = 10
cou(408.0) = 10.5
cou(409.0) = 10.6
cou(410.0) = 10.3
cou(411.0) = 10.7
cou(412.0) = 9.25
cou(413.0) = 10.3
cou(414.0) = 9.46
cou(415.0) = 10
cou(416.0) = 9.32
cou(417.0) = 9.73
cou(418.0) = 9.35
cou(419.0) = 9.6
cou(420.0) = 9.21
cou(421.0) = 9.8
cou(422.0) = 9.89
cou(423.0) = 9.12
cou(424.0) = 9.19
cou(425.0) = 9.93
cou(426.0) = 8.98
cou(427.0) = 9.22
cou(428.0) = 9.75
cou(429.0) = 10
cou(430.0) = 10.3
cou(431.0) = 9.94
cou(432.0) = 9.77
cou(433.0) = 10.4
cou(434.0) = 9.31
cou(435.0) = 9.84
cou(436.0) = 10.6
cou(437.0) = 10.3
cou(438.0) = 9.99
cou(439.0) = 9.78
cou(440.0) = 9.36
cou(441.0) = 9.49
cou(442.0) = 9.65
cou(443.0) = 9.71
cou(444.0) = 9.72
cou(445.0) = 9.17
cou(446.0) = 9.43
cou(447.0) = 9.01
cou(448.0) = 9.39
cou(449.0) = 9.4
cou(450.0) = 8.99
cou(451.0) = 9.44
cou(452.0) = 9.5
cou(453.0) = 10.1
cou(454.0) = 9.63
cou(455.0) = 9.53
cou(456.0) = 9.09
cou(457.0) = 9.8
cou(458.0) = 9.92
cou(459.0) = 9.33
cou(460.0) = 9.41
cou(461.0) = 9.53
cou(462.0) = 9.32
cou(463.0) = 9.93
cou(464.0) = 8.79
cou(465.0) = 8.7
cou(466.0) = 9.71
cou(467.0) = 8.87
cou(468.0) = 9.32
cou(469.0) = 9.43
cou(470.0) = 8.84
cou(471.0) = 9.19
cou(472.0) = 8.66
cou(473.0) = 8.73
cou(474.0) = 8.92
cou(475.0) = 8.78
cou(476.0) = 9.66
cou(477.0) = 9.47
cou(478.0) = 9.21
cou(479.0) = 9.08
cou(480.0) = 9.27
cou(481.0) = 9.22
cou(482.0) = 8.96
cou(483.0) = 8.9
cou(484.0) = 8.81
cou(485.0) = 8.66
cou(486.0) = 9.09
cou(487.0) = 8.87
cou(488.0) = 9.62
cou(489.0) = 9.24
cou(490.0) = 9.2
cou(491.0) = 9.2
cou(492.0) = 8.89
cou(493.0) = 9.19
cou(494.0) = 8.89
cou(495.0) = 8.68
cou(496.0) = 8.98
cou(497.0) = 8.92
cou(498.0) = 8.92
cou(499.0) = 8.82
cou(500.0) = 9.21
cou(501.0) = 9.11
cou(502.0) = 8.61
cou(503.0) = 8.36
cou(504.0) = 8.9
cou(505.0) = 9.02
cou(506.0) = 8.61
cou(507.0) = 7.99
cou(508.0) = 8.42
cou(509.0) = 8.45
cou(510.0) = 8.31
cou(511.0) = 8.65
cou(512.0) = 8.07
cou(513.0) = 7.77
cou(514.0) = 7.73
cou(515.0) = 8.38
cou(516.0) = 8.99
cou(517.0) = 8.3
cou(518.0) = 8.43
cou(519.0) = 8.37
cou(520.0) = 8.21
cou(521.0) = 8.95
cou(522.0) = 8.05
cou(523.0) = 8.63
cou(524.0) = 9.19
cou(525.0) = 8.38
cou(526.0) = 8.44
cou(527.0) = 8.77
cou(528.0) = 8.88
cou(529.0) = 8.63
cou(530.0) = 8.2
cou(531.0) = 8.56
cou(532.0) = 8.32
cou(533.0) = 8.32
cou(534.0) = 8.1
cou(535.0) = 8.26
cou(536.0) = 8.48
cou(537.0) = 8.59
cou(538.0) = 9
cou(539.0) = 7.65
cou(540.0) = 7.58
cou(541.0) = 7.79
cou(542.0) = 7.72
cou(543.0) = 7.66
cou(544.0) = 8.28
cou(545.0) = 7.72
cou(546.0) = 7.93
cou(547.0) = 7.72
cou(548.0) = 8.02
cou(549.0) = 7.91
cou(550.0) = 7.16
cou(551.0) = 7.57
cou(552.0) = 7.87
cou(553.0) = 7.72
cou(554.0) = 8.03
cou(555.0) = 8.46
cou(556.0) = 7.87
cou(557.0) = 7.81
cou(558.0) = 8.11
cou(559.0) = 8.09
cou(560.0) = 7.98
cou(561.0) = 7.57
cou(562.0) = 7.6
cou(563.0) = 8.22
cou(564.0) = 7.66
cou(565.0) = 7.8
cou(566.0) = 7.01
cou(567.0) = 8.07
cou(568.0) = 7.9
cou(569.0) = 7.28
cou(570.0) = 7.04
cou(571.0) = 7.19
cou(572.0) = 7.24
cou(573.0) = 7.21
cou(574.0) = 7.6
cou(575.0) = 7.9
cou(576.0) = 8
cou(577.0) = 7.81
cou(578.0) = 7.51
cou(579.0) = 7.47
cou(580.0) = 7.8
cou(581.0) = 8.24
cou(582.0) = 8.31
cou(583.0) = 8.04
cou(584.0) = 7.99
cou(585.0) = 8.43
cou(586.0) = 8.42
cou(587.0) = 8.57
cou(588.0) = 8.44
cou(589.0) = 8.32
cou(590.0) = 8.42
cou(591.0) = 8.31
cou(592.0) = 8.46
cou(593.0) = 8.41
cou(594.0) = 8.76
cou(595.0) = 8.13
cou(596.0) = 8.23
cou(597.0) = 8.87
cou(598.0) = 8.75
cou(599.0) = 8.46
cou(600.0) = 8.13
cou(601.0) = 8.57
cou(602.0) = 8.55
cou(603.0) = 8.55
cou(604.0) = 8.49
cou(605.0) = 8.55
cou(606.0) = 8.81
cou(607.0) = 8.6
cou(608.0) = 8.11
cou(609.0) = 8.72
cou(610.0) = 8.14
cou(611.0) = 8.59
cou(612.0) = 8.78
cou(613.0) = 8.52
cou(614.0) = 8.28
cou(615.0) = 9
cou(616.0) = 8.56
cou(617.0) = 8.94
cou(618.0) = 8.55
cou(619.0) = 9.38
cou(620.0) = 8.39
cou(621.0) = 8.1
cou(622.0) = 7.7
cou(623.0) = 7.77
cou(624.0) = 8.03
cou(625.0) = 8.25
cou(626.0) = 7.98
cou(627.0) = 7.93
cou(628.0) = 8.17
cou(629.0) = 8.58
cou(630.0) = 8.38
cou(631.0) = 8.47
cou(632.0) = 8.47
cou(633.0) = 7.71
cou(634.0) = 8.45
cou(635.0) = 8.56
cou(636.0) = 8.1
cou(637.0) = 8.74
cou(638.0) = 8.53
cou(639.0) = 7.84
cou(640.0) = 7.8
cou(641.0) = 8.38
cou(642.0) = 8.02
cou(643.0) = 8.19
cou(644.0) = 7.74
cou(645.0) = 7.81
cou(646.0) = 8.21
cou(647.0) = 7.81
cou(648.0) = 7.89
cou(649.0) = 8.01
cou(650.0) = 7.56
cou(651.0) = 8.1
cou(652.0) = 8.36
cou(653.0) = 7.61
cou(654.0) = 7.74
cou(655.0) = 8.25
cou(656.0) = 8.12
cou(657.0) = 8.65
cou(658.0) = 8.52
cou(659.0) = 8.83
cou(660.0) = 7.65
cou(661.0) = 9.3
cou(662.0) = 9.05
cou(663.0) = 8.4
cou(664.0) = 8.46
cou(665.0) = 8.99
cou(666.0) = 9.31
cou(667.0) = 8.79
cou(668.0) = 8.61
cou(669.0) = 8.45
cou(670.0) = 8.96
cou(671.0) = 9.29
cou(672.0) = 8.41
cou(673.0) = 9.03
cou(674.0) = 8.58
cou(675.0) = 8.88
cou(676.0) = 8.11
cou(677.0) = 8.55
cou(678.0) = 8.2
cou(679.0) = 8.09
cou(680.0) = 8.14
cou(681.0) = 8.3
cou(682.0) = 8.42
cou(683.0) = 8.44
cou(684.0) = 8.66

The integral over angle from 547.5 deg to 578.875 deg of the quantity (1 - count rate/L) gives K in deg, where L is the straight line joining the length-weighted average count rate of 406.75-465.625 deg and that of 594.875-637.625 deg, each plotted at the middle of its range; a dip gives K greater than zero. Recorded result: 3.83 deg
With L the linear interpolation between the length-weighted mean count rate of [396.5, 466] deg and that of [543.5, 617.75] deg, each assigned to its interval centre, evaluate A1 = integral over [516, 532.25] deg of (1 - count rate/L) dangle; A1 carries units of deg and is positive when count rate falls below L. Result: 0.39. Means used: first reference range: 9.8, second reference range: 8.1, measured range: 8.54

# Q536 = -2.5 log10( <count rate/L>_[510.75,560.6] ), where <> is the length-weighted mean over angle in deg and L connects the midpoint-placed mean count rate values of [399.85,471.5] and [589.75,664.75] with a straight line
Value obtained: 0.10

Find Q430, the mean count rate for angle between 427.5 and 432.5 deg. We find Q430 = 9.95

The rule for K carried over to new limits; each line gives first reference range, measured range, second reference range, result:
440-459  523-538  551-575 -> -0.6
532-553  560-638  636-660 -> -1.5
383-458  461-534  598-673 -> 4.0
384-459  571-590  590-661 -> 1.5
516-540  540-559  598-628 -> 1.3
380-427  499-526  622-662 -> 1.8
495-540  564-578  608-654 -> 1.4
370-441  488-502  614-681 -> 0.4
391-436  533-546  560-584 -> 0.1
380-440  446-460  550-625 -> 0.0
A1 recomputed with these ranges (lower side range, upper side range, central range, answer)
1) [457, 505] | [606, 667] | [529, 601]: 5.56 deg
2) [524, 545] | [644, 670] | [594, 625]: -0.58 deg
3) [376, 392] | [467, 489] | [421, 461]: -1.83 deg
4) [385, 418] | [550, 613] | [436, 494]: 0.64 deg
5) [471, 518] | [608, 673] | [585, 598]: 0.09 deg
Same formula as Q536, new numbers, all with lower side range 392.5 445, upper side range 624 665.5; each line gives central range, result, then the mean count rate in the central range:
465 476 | 0.06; 9.06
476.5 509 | 0.06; 8.94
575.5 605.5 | 0.04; 8.3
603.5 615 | 0.00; 8.53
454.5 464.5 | 0.02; 9.46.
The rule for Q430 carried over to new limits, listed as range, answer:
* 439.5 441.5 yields 9.43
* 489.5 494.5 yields 9.07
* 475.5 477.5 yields 9.57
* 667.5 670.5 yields 8.67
